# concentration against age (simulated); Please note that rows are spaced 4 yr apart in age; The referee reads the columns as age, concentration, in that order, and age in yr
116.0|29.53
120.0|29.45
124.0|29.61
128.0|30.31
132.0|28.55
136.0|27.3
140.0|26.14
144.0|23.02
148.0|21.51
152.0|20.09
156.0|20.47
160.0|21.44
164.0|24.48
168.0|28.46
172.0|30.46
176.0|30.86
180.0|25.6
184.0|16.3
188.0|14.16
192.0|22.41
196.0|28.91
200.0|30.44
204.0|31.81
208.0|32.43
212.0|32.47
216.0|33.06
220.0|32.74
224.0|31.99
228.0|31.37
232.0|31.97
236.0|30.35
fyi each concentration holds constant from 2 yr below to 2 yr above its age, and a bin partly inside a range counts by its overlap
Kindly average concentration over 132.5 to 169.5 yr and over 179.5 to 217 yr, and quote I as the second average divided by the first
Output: 1.12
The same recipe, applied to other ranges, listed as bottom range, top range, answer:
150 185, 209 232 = 1.32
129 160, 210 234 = 1.35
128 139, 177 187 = 0.75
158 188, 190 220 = 1.23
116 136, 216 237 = 1.09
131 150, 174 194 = 0.87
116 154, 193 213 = 1.16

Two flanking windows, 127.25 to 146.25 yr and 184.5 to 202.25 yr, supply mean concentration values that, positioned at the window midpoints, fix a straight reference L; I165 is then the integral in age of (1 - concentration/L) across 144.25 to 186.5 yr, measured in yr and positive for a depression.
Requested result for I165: 2.1 yr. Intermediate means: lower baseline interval 26.8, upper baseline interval 23.4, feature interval 23.8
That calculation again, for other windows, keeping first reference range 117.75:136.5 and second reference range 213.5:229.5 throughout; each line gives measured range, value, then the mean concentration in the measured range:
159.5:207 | 8.2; 25.7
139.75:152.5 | 3.1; 22.5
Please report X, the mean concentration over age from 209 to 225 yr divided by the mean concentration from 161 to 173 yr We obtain 1.2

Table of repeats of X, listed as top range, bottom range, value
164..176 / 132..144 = 1.09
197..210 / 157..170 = 1.28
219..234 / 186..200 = 1.39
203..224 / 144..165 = 1.50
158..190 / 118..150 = 0.89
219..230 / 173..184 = 1.22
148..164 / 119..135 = 0.72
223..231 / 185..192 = 1.88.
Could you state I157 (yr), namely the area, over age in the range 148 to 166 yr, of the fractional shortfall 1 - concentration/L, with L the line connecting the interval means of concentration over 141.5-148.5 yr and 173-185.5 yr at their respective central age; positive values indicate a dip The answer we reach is 1.5 yr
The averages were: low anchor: 22.7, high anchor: 25.1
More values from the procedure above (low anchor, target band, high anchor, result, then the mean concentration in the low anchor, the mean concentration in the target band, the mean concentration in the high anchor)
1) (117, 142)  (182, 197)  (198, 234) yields 5.4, 28.6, 19.9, 32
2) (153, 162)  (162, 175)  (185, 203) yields -3.7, 20.9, 28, 24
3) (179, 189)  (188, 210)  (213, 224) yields -2.7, 18.4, 27.8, 32.7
